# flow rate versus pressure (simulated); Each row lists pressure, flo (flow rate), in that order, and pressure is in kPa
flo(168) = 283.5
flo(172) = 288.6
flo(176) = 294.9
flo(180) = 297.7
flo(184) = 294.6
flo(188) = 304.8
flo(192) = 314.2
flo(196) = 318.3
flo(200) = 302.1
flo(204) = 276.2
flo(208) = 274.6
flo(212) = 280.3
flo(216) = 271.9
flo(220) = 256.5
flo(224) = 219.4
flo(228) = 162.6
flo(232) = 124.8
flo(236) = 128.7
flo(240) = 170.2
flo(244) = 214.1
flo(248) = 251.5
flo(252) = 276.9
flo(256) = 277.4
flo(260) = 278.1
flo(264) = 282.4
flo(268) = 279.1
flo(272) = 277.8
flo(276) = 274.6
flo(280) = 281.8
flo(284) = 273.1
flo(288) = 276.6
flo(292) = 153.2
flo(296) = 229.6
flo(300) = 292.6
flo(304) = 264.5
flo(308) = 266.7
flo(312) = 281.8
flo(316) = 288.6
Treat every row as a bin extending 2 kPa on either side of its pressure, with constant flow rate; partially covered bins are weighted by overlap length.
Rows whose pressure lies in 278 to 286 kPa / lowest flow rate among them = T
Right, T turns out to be 273.1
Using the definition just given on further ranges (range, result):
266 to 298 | 153.2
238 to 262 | 170.2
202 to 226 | 219.4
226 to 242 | 124.8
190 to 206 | 276.2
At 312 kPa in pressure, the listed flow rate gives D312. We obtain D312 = 281.8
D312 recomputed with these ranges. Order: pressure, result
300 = 292.6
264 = 282.4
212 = 280.3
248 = 251.5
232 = 124.8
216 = 271.9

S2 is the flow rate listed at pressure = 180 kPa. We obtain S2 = 297.7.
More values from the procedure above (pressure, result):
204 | 276.2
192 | 314.2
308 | 266.7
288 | 276.6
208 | 274.6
